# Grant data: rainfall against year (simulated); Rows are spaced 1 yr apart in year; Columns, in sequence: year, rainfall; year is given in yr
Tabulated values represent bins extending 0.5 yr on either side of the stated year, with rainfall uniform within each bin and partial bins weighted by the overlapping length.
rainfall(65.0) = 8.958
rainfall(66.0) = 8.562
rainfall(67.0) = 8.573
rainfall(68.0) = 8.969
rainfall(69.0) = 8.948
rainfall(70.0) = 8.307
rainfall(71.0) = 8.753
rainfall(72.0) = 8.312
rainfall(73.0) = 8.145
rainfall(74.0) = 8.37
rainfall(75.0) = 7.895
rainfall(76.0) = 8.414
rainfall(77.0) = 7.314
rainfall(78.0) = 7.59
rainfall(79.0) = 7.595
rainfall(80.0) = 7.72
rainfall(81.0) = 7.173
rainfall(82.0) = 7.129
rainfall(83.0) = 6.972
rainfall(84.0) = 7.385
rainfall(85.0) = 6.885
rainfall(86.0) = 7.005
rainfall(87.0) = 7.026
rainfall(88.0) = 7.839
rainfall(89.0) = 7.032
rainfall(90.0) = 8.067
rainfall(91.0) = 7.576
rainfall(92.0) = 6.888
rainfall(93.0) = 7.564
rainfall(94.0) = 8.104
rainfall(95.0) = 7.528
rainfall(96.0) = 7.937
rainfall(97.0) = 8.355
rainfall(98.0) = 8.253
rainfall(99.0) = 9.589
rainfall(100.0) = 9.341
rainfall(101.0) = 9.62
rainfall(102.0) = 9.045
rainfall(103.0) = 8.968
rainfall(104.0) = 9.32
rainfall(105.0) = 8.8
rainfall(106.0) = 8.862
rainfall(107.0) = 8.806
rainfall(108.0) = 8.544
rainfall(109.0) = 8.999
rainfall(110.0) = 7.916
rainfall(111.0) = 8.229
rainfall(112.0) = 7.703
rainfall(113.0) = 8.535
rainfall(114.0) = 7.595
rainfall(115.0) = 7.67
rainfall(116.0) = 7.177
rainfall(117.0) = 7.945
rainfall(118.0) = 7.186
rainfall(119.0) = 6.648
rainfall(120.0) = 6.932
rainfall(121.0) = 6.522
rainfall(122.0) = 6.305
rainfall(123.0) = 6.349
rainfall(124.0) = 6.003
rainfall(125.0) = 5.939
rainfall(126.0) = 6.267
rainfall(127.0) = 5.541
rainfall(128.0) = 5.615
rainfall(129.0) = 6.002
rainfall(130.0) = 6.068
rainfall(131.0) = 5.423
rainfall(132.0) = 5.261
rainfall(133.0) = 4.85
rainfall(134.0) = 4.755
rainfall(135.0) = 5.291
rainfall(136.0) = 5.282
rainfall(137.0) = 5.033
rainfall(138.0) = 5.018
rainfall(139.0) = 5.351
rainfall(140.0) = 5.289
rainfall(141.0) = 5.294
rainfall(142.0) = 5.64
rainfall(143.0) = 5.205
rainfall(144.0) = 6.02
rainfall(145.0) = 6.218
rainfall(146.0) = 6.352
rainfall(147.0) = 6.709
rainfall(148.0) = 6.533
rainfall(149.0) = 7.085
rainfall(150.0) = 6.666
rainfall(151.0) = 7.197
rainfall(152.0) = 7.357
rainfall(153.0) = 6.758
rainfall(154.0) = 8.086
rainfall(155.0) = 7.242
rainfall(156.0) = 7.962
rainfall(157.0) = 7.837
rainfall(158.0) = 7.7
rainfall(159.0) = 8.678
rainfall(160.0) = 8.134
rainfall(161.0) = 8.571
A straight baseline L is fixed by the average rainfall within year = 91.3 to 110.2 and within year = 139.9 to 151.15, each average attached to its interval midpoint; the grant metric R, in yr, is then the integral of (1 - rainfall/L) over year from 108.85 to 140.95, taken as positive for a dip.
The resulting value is 4.3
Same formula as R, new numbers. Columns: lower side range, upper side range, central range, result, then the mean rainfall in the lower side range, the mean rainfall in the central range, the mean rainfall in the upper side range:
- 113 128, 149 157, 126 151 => 4.8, 6.74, 5.73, 7.34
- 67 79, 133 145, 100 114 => -4.1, 8.26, 8.7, 5.31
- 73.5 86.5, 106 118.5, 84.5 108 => -1.2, 7.5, 8.2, 8.06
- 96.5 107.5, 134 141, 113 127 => 0.5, 9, 6.83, 5.18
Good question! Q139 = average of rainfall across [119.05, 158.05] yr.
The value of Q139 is 6.17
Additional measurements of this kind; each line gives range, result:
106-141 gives 6.55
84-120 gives 8.05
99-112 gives 8.85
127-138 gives 5.35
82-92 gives 7.28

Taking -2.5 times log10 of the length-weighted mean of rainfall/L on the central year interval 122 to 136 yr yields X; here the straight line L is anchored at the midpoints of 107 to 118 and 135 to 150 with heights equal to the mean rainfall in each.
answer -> 0.202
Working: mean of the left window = 8.03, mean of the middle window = 5.65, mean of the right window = 5.8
